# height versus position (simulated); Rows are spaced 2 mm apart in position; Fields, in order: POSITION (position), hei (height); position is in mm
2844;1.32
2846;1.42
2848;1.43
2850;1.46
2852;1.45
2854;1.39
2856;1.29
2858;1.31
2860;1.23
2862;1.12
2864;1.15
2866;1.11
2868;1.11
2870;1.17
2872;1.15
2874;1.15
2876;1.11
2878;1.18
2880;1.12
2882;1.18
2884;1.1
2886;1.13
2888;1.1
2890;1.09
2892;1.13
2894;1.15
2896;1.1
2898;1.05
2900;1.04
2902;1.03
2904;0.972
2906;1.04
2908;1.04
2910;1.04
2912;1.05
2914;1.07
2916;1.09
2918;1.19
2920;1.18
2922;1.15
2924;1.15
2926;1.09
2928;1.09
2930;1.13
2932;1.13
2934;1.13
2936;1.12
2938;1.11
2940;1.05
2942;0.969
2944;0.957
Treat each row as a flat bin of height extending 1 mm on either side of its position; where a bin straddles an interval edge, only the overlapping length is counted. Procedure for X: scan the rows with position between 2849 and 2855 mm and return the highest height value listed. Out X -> 1.46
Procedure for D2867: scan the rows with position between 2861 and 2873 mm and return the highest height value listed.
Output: 1.17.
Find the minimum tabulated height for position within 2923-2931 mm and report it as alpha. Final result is 1.09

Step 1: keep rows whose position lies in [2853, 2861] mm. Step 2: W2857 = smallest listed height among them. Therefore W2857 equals 1.23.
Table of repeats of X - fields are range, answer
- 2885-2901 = 1.15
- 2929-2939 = 1.13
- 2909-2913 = 1.05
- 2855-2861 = 1.31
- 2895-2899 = 1.1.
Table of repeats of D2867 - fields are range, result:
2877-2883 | 1.18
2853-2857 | 1.39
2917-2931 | 1.19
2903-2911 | 1.04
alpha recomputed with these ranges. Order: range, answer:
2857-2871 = 1.11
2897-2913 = 0.972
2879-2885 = 1.1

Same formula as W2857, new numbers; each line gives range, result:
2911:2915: 1.05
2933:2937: 1.12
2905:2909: 1.04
